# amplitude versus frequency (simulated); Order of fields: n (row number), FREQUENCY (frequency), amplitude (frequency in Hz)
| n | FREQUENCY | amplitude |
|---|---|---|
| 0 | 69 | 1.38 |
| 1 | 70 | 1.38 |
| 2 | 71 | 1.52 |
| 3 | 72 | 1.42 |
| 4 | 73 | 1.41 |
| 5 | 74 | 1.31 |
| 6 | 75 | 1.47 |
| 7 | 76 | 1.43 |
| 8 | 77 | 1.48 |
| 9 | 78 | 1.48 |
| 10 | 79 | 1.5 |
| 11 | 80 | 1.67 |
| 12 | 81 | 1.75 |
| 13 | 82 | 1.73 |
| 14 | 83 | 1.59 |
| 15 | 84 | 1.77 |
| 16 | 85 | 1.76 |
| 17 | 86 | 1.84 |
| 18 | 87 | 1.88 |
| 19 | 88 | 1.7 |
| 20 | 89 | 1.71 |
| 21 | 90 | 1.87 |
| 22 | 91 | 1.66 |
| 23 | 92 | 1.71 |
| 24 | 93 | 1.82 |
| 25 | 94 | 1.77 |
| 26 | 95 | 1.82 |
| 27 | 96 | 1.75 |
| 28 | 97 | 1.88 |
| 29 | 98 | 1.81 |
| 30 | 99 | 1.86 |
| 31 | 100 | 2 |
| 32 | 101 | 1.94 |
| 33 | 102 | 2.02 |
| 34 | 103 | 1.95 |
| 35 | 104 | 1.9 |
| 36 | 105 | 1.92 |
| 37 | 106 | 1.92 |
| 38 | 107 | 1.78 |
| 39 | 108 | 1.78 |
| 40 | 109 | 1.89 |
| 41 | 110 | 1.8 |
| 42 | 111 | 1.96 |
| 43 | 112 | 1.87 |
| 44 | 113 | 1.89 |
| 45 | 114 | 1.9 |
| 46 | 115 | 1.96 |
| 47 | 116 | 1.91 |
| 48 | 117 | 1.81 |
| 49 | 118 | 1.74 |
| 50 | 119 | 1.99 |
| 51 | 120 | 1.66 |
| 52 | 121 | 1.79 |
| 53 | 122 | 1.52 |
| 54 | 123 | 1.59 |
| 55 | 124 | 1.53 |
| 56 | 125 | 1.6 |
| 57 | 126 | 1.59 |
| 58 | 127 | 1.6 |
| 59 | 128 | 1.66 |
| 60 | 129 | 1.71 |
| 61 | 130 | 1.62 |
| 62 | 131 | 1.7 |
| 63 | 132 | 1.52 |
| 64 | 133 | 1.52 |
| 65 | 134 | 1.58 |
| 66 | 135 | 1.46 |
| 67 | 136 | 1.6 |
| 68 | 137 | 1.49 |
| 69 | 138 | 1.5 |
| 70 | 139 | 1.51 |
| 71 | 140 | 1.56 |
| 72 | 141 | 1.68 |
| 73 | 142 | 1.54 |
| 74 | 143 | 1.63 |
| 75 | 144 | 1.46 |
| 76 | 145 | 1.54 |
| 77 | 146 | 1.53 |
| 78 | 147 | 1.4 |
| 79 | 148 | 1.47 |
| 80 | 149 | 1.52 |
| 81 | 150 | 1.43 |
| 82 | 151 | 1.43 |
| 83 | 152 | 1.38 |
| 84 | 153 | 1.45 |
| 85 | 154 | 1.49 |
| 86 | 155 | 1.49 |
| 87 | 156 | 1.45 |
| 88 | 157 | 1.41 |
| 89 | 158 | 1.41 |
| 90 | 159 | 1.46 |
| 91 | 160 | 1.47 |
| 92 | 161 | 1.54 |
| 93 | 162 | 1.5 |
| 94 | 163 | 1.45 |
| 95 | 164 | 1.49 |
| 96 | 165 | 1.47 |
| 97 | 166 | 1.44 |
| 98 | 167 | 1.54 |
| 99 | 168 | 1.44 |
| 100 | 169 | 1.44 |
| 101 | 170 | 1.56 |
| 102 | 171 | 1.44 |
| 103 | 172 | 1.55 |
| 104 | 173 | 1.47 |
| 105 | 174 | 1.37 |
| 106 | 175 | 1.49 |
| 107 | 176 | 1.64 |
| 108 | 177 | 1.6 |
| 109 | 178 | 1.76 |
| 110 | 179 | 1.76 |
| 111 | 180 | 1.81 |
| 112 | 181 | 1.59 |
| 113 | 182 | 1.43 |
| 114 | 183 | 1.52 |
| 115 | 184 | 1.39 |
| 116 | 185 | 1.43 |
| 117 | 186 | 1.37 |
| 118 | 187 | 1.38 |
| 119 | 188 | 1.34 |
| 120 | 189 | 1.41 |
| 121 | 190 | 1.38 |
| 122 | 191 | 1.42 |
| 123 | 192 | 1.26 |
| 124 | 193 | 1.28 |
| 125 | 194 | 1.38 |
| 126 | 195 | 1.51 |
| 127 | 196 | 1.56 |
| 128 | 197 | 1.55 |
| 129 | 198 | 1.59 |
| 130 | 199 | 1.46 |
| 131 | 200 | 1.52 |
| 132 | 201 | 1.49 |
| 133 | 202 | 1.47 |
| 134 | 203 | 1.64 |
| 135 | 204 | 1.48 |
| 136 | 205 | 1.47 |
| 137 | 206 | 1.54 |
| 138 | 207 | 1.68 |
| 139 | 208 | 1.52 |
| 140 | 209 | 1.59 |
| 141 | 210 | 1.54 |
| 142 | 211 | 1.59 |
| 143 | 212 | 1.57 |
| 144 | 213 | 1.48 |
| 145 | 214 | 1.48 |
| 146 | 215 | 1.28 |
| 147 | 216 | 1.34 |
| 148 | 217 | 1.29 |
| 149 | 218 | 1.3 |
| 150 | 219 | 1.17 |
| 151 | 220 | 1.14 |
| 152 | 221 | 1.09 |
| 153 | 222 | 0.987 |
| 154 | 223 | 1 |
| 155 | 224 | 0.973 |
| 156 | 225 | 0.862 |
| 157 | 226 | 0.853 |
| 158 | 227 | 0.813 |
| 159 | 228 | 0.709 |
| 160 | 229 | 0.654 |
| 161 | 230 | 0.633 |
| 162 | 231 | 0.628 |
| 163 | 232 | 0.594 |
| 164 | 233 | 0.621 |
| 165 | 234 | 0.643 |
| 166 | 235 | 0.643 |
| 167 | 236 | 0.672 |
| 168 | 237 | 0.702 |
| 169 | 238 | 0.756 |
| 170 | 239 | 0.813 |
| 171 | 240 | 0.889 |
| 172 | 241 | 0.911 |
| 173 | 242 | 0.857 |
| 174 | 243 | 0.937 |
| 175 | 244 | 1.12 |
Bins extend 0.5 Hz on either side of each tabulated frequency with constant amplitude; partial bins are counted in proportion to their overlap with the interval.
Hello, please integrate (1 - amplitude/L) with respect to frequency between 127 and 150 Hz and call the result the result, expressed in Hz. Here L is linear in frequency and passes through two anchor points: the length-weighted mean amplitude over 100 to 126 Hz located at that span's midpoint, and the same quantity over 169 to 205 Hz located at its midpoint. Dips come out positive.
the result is 2.12 Hz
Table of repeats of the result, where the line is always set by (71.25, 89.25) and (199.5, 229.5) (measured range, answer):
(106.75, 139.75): -4.3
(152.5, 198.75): -3.6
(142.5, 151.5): -0.3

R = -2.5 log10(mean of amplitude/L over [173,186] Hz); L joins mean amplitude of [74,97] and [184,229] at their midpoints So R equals -0.10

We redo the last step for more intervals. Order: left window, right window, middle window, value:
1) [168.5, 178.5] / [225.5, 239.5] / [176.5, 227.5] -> -0.25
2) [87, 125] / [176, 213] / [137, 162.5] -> 0.12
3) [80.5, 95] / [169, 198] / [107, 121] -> -0.10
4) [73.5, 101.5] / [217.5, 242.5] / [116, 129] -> -0.13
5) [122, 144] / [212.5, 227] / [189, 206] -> -0.17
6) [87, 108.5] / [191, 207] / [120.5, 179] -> 0.09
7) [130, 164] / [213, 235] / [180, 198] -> -0.19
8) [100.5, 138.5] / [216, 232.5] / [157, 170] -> -0.05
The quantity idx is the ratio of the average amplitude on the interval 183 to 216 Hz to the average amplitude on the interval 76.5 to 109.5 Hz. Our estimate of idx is 0.82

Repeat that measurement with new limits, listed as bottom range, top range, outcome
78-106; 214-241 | 0.50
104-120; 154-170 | 0.79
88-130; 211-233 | 0.58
